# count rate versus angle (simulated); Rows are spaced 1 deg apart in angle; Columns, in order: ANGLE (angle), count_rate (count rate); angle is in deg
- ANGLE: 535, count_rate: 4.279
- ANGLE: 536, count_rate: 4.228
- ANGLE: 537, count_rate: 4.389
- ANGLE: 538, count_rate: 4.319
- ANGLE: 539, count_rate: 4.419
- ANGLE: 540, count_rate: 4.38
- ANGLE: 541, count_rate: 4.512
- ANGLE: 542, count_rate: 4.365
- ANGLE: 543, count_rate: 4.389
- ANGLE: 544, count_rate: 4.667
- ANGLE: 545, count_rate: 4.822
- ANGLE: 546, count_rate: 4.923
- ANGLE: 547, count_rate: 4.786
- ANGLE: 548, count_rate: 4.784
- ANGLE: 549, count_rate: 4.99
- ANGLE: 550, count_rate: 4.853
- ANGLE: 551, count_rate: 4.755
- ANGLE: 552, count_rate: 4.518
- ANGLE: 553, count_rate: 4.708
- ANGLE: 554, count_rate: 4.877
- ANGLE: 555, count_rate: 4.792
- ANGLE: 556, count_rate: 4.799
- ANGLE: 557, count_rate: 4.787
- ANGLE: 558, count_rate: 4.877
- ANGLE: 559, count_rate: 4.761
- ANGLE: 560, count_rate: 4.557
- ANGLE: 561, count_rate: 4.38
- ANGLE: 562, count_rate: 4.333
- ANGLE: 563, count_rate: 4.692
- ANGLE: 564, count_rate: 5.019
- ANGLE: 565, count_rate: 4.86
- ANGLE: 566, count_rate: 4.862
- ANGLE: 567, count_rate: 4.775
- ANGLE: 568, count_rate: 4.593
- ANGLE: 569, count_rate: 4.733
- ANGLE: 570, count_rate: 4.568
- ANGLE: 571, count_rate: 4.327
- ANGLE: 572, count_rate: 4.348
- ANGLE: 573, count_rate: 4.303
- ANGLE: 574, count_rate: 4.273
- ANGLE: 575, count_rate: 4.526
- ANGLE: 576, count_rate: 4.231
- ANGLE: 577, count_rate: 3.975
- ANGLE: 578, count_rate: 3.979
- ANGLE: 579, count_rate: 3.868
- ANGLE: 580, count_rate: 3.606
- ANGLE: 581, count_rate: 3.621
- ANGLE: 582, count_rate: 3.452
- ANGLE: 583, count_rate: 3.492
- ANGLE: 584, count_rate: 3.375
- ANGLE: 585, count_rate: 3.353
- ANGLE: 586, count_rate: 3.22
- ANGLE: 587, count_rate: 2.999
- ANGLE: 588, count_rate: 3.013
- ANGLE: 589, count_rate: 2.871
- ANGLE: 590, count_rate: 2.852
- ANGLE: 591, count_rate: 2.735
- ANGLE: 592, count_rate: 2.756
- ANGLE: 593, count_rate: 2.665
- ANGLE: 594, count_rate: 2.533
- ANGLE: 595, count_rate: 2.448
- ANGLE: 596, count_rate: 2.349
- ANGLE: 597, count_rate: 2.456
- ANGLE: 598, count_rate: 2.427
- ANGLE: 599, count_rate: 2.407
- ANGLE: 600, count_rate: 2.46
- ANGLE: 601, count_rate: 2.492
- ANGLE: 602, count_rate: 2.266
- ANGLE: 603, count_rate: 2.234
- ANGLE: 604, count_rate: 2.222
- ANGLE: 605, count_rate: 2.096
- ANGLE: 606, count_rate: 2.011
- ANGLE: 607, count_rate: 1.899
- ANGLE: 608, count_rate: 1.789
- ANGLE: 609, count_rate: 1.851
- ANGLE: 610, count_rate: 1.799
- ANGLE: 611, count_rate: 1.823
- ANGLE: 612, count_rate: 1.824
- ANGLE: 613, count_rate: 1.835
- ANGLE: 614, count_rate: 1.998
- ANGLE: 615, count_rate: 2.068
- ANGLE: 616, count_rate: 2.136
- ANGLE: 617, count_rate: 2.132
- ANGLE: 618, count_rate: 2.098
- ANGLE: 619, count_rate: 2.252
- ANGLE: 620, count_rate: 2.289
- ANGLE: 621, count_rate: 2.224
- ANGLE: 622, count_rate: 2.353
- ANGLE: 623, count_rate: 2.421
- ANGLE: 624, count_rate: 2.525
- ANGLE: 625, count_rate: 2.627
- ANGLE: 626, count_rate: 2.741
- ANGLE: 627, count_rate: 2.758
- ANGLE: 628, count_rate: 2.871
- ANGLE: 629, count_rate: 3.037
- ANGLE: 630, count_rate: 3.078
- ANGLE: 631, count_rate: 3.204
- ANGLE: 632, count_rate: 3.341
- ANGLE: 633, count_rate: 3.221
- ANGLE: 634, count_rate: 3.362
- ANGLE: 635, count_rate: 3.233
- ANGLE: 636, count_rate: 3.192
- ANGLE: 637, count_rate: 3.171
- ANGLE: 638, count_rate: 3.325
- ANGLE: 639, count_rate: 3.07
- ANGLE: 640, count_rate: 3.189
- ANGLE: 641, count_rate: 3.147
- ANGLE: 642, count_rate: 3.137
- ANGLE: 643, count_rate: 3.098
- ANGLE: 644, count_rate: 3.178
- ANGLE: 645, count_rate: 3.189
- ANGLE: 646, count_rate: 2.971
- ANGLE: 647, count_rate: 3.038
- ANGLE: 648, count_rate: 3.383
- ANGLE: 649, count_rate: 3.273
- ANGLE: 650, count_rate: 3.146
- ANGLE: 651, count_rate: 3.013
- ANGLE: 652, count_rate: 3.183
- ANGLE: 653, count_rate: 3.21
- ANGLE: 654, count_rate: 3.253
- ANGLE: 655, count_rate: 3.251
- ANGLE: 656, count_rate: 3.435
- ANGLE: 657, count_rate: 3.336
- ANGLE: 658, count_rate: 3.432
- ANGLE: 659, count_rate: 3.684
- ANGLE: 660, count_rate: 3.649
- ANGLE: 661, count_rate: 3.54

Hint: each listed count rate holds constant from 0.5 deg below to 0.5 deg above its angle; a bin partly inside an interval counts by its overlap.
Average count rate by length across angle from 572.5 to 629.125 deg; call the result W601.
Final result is 2.72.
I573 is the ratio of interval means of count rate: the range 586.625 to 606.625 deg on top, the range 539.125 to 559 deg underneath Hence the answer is 0.5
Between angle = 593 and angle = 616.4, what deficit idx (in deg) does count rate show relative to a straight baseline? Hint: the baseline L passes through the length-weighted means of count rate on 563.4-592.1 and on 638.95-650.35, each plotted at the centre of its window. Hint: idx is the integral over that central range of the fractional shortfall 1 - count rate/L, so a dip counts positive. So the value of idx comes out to 9.4 deg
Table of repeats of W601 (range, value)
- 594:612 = 2.18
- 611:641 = 2.67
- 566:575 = 4.51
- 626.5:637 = 3.13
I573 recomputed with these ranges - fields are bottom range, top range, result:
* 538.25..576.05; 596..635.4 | 0.52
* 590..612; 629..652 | 1.40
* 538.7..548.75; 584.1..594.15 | 0.63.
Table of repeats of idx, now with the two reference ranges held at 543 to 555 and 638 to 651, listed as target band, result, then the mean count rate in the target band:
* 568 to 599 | 5.6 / 3.45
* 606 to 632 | 9.0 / 2.32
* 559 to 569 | -0.4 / 4.68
